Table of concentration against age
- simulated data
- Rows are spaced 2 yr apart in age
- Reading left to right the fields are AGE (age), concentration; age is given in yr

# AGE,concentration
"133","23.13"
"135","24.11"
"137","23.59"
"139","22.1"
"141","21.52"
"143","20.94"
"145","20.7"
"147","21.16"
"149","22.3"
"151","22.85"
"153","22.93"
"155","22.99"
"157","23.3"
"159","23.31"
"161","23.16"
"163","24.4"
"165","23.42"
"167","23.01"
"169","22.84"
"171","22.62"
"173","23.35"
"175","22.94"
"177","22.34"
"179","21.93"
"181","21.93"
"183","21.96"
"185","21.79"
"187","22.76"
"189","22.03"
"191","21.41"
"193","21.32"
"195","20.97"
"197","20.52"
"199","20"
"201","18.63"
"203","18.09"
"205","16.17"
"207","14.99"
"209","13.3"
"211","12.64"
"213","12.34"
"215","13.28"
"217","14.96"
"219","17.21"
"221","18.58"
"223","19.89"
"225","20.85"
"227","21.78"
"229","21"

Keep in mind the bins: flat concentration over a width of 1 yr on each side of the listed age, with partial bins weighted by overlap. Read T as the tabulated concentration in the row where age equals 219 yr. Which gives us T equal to 17.21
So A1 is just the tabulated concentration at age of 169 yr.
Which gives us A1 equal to 22.84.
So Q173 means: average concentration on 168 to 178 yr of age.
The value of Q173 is 22.8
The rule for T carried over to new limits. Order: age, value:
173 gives 23.35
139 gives 22.1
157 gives 23.3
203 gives 18.09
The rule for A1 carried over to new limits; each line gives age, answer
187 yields 22.76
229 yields 21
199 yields 20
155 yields 22.99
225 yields 20.85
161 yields 23.16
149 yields 22.3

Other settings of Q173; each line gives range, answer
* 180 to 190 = 22.1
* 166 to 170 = 22.9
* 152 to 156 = 23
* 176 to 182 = 22.1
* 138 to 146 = 21.3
